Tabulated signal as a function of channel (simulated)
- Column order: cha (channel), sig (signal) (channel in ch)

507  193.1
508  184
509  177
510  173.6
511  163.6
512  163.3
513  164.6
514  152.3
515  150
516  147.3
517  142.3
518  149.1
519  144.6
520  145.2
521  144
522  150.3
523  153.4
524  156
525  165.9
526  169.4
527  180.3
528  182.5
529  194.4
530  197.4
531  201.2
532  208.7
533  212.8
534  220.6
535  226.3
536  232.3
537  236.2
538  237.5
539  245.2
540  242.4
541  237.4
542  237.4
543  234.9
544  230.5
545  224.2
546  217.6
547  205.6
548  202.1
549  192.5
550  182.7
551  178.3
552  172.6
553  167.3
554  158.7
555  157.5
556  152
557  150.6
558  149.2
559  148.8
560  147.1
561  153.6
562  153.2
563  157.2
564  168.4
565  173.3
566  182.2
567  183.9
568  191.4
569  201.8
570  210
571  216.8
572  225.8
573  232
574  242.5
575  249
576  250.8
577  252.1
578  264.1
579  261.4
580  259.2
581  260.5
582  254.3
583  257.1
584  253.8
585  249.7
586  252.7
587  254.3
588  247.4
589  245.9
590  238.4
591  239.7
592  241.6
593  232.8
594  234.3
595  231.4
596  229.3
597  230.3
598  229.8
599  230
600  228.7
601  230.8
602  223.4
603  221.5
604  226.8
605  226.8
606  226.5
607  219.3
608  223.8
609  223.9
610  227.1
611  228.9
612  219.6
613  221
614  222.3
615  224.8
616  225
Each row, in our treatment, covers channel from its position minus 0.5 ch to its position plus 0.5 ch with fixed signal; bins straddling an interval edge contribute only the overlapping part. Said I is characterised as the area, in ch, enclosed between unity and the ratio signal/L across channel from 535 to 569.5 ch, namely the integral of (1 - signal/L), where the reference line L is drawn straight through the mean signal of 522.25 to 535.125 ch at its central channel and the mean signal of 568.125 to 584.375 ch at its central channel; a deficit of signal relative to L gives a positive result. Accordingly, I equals 3.4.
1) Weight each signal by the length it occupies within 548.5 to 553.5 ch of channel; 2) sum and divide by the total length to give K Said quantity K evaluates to 179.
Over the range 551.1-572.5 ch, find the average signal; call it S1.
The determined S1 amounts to 173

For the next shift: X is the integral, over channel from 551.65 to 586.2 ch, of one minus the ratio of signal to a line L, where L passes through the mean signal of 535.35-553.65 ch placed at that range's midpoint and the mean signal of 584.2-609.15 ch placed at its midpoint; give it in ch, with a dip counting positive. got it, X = 3.1 ch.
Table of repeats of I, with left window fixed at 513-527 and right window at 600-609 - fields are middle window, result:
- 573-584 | -2.8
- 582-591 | -1.7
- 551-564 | 2.0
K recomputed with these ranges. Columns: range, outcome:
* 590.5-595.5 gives 236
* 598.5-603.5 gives 227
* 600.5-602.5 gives 227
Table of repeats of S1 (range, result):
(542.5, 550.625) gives 211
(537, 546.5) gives 234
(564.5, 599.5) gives 235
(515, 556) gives 191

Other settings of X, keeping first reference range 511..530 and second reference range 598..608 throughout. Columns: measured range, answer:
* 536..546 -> -3.3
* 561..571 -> 0.8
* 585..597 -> -1.4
